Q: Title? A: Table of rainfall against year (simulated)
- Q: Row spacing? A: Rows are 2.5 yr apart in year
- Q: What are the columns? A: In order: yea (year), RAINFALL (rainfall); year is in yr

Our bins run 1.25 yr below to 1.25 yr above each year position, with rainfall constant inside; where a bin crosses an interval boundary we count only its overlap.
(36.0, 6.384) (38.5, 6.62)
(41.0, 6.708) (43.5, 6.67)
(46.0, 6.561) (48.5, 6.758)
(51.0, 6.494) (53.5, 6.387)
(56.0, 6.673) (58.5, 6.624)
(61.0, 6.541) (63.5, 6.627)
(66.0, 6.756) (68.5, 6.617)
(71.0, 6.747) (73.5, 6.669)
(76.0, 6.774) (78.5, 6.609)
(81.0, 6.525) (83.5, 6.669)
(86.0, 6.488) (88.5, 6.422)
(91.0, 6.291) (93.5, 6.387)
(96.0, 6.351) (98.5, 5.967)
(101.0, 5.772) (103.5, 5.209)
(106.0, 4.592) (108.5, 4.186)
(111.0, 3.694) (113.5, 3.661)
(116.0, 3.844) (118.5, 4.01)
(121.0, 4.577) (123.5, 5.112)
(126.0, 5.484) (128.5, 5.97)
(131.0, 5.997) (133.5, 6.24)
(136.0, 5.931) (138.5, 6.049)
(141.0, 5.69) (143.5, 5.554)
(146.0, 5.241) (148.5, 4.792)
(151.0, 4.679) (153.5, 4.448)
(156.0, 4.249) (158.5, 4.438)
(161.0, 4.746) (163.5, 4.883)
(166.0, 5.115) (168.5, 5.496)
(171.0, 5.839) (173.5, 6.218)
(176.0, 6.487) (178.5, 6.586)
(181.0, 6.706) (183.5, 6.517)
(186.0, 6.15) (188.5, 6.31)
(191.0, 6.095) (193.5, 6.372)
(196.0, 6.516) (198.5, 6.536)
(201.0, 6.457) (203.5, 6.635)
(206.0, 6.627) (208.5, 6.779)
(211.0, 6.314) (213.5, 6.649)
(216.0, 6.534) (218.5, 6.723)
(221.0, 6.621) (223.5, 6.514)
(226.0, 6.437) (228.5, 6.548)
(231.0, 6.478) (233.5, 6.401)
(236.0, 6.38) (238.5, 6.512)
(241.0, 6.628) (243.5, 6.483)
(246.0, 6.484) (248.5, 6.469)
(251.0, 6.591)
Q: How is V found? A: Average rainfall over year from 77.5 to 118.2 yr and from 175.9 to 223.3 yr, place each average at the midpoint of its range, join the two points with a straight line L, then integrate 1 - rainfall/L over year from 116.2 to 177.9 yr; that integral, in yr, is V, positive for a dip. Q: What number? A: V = 7.2 yr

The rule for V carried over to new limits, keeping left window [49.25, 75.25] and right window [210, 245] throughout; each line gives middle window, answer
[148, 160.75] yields 4.0 yr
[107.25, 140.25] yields 8.0 yr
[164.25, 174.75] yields 1.5 yr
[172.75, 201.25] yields 0.6 yr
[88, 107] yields 2.1 yr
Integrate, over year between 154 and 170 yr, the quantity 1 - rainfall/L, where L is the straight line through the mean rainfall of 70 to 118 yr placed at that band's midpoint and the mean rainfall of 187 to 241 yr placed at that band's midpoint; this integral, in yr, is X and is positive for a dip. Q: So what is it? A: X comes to 3.5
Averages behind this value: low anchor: 5.7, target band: 4.82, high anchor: 6.5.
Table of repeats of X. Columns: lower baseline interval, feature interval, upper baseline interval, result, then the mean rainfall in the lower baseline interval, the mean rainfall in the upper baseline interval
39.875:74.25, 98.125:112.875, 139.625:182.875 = 3.1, 6.63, 5.38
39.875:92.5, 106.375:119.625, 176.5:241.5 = 5.3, 6.6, 6.5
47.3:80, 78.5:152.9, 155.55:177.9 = 6.8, 6.64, 5.35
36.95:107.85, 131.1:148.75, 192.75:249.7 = 2.0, 6.39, 6.53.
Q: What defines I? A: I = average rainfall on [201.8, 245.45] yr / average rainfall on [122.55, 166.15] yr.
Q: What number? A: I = 1.24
